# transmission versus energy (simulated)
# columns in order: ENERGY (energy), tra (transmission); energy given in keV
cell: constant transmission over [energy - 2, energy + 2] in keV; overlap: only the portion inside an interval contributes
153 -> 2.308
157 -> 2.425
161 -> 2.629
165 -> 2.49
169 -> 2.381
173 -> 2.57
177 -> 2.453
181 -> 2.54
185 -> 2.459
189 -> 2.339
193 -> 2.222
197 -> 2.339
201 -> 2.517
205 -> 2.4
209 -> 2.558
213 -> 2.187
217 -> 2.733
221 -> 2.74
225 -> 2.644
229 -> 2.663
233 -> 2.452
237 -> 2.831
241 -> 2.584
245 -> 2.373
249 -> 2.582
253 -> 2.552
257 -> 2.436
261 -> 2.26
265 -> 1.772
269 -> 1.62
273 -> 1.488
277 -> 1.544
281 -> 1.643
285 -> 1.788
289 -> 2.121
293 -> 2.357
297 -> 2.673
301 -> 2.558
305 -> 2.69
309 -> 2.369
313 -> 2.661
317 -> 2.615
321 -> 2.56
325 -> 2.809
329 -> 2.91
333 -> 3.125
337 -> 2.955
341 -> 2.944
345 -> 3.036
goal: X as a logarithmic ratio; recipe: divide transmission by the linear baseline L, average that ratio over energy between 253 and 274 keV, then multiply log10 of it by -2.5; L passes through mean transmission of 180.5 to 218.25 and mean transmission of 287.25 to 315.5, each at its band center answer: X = 0.23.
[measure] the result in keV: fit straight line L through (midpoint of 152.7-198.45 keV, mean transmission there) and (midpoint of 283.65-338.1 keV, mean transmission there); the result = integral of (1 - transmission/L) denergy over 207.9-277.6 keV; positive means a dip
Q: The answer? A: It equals 4.5 keV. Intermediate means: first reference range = 2.44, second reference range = 2.59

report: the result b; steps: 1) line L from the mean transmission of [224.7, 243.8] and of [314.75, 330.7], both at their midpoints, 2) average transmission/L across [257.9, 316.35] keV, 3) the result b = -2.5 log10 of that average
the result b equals 0.25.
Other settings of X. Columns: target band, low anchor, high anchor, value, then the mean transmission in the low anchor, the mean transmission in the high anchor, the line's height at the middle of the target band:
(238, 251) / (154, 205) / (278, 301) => -0.127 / 2.44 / 2.13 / 2.26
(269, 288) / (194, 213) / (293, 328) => 0.478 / 2.41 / 2.61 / 2.55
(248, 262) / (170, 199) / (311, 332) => 0.049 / 2.42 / 2.73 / 2.58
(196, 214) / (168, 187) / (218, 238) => 0.072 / 2.49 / 2.66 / 2.58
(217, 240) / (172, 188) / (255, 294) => -0.218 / 2.49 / 1.89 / 2.18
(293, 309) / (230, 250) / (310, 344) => 0.070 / 2.57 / 2.82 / 2.74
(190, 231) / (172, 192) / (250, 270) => -0.066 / 2.45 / 2.18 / 2.35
